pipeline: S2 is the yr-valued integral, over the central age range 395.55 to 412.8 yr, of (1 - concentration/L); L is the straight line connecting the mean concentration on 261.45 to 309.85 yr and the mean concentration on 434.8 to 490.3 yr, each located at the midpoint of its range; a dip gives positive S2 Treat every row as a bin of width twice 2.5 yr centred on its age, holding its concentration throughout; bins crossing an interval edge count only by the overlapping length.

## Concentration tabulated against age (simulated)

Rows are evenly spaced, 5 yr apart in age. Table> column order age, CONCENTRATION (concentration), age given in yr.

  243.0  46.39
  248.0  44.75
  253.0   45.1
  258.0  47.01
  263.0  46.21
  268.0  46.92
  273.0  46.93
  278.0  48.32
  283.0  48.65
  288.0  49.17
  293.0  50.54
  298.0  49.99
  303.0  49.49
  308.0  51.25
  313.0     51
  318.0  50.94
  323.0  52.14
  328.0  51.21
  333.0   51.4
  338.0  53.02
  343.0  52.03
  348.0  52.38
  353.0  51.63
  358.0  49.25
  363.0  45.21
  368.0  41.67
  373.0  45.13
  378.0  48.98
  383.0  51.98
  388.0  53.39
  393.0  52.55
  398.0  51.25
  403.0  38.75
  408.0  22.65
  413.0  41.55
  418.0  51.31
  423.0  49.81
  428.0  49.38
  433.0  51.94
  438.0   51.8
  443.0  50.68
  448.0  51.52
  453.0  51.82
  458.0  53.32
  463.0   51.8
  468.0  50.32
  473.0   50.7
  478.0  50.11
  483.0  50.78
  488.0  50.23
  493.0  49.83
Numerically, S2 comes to 4.2 yr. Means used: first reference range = 48.8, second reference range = 51.2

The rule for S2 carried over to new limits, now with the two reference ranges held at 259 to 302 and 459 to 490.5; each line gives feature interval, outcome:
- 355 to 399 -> 0.7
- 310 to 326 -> -0.8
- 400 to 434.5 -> 4.5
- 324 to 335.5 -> -0.6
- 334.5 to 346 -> -0.8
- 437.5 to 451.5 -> -0.3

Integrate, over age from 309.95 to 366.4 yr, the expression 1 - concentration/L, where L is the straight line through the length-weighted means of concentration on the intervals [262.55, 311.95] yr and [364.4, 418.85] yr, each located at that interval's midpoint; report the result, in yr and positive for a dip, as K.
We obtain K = -4.4 yr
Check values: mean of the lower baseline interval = 48.9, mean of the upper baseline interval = 45.2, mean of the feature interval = 50.8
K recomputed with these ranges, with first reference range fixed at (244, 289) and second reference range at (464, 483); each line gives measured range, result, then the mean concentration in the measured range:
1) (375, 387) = -0.4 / 50.6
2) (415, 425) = -0.1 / 50.1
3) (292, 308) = -0.9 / 50.2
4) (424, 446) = -0.4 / 50.9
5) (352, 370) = 0.7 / 46.7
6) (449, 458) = -0.4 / 52.2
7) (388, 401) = -0.7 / 51.7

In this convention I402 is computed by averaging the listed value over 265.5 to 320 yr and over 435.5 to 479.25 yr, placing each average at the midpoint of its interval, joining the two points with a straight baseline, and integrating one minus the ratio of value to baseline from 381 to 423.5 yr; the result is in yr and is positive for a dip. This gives 4.2 yr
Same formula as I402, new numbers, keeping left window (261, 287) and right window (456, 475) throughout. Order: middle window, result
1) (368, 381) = 0.89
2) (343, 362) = -0.61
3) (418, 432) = 0.14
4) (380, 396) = -0.83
